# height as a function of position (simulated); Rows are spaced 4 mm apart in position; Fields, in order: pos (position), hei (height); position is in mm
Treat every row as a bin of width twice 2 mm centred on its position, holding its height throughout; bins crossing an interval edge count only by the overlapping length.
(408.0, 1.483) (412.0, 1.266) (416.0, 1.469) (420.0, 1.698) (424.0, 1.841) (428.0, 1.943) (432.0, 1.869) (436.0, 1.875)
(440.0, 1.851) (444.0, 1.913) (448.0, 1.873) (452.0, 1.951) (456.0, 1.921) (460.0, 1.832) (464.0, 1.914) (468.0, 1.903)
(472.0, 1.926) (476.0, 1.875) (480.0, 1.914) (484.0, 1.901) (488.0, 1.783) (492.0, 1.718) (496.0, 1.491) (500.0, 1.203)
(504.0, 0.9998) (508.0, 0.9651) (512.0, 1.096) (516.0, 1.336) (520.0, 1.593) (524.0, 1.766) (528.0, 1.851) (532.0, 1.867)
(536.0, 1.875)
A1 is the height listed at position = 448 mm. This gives 1.873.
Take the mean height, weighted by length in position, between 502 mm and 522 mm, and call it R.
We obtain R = 1.2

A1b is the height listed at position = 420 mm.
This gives 1.698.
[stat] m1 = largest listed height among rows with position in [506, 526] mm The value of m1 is 1.766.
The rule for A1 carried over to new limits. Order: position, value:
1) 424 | 1.841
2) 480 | 1.914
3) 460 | 1.832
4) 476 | 1.875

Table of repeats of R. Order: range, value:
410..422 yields 1.48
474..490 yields 1.87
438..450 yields 1.88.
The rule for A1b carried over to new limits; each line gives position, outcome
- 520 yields 1.593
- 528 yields 1.851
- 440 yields 1.851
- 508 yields 0.9651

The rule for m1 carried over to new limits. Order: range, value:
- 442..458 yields 1.951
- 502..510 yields 0.9998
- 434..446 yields 1.913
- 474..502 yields 1.914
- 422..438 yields 1.943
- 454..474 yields 1.926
